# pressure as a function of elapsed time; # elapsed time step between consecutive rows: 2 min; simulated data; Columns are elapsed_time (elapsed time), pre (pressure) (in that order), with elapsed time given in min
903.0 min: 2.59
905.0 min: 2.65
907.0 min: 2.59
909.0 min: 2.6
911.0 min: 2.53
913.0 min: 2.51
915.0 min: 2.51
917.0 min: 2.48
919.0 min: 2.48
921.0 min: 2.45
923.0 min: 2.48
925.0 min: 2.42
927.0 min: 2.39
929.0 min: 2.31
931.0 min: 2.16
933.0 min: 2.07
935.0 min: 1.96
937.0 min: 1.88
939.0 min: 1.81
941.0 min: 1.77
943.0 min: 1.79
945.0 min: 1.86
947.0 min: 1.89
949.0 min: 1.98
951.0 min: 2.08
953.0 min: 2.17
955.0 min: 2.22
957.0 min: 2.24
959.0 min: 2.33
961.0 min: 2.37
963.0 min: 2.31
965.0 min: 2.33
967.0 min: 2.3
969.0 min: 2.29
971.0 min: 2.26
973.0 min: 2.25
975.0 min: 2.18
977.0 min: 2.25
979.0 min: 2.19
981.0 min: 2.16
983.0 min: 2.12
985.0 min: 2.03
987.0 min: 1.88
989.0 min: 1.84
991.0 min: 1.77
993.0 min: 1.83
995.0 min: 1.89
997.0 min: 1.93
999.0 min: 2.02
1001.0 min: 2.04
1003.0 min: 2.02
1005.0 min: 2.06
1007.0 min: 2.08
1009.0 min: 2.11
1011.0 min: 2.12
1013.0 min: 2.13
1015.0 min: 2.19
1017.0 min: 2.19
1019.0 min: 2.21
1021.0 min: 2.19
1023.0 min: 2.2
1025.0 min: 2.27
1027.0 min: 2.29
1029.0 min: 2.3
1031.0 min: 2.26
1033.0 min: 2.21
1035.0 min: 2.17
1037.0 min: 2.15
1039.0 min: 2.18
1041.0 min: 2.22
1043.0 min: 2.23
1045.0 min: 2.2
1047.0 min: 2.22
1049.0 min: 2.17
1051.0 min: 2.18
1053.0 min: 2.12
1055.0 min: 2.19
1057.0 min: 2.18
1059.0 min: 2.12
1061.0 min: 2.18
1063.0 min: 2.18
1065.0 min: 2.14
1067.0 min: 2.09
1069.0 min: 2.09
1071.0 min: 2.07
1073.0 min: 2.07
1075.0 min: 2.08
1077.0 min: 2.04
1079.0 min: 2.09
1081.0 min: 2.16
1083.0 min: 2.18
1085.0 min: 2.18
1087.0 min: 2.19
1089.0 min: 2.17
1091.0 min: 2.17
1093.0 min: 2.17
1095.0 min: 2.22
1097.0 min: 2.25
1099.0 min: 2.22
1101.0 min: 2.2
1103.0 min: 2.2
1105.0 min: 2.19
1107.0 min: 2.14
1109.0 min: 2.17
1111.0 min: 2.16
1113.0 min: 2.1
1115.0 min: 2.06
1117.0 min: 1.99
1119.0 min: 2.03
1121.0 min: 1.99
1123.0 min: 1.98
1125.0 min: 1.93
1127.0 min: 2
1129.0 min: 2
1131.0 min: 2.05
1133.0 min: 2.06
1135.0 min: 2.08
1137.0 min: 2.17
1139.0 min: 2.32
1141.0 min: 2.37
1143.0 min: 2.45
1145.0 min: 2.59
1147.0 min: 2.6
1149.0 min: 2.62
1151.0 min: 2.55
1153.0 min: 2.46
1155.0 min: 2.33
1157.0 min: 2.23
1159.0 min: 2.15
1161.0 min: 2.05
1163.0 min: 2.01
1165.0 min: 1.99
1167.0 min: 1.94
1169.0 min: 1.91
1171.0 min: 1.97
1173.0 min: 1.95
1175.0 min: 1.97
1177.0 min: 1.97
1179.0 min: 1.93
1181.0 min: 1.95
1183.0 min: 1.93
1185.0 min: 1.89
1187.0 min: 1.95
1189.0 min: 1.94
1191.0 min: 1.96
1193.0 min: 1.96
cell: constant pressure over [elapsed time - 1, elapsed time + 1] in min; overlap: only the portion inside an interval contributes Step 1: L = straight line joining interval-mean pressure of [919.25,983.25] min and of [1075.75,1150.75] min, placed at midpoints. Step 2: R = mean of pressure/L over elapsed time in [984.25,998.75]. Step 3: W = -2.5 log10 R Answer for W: 0.15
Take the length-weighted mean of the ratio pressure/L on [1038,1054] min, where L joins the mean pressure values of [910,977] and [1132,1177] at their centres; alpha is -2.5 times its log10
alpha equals 0.01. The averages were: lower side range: 2.21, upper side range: 2.21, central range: 2.19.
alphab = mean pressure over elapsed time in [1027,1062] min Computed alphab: 2.2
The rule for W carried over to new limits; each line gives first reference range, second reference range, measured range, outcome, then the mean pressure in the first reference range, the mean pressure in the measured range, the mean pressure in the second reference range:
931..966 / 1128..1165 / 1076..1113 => 0.02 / 2.07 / 2.17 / 2.27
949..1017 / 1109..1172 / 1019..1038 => -0.05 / 2.12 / 2.23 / 2.17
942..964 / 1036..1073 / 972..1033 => 0.02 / 2.11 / 2.1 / 2.16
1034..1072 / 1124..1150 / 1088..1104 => 0.00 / 2.16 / 2.2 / 2.25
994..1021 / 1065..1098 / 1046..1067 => -0.02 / 2.08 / 2.16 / 2.14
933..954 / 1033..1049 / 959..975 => -0.15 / 1.93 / 2.3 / 2.2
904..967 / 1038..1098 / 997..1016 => 0.06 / 2.25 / 2.08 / 2.16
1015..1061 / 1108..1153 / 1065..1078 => 0.06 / 2.2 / 2.08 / 2.2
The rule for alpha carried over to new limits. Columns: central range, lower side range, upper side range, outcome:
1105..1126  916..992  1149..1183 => 0.02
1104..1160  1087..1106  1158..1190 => -0.06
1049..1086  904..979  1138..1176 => 0.05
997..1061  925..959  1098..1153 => -0.02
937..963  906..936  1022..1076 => 0.15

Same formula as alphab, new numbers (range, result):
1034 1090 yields 2.15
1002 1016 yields 2.1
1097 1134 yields 2.09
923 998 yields 2.1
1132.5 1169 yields 2.27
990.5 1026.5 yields 2.08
